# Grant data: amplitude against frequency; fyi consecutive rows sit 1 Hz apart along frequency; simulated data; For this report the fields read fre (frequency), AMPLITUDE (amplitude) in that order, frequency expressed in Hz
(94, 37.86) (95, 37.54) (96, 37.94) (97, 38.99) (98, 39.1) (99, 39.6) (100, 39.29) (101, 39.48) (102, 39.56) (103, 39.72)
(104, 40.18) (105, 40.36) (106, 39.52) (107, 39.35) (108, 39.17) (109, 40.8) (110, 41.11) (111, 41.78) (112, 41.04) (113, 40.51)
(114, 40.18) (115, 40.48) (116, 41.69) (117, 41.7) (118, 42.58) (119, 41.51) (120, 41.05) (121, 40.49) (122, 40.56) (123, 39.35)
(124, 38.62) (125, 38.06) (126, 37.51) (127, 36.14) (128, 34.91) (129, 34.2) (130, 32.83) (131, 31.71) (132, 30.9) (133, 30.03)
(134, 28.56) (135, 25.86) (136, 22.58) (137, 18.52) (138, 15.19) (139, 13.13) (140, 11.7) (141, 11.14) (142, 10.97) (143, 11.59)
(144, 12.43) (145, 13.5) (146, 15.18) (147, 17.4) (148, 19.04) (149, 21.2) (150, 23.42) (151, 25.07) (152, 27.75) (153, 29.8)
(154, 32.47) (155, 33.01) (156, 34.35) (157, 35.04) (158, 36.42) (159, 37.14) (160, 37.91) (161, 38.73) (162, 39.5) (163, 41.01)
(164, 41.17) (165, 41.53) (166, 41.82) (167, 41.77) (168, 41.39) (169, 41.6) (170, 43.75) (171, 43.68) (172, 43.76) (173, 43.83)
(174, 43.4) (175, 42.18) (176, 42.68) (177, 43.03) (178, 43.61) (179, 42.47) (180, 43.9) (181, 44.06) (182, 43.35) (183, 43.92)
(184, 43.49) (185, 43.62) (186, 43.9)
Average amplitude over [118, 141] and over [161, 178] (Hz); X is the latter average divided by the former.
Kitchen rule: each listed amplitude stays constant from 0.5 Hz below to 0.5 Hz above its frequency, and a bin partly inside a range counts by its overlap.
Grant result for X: 1.4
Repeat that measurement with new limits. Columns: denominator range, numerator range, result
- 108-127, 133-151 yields 0.44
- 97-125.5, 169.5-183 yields 1.08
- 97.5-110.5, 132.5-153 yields 0.48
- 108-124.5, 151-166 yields 0.88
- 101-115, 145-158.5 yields 0.66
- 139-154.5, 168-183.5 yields 2.32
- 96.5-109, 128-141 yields 0.62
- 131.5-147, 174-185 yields 2.40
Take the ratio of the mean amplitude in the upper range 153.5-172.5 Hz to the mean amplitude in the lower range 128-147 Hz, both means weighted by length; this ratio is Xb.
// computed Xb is 1.88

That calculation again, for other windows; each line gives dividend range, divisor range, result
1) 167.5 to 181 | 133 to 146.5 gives 2.58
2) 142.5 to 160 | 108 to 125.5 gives 0.62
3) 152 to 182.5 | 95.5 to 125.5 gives 1.00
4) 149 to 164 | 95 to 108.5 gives 0.85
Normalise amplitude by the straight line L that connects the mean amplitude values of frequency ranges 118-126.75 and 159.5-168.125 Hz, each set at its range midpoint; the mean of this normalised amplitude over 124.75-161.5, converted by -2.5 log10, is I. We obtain 0.47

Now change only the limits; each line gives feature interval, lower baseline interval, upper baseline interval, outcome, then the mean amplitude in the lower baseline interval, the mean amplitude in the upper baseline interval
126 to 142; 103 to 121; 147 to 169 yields 0.44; 40.7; 34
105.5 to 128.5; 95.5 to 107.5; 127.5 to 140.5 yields -0.22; 39.4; 25.4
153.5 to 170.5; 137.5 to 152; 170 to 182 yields -0.24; 16.2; 43.3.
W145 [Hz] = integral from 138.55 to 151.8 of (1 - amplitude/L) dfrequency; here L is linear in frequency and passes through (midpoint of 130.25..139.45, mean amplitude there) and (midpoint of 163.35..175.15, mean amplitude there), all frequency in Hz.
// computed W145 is 6.2 Hz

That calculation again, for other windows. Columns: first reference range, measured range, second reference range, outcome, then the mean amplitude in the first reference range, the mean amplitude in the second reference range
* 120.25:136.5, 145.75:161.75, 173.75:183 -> 3.9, 34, 43.2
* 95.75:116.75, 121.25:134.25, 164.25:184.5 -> 1.9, 40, 42.9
